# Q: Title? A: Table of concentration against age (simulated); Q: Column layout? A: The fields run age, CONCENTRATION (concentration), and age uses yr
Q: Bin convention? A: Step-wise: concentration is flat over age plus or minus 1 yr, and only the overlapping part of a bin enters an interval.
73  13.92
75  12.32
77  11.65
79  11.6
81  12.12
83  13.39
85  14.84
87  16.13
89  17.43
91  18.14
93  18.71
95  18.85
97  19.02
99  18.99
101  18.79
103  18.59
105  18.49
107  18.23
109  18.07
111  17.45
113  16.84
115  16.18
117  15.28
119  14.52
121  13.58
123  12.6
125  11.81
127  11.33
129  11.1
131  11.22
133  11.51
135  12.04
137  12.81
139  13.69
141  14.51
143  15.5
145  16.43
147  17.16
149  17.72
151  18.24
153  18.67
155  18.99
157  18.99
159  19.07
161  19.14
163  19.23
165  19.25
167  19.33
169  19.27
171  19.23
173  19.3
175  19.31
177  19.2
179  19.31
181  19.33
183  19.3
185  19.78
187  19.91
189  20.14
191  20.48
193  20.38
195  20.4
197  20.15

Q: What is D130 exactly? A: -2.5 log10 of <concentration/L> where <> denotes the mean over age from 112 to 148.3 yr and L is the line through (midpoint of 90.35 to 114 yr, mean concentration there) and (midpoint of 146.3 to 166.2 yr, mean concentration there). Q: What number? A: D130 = 0.32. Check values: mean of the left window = 18.4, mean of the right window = 18.7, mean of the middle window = 13.8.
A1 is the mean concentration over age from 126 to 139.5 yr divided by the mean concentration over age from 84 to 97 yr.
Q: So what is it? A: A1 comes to 0.7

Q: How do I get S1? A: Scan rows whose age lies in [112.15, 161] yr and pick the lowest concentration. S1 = 11.1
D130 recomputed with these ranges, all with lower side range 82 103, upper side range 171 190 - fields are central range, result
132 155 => 0.21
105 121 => 0.09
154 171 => 0.00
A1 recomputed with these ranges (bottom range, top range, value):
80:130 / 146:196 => 1.20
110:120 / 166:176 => 1.20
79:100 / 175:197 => 1.20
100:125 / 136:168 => 1.06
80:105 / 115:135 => 0.74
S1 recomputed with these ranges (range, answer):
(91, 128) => 11.33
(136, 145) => 12.81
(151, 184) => 18.24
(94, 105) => 18.49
